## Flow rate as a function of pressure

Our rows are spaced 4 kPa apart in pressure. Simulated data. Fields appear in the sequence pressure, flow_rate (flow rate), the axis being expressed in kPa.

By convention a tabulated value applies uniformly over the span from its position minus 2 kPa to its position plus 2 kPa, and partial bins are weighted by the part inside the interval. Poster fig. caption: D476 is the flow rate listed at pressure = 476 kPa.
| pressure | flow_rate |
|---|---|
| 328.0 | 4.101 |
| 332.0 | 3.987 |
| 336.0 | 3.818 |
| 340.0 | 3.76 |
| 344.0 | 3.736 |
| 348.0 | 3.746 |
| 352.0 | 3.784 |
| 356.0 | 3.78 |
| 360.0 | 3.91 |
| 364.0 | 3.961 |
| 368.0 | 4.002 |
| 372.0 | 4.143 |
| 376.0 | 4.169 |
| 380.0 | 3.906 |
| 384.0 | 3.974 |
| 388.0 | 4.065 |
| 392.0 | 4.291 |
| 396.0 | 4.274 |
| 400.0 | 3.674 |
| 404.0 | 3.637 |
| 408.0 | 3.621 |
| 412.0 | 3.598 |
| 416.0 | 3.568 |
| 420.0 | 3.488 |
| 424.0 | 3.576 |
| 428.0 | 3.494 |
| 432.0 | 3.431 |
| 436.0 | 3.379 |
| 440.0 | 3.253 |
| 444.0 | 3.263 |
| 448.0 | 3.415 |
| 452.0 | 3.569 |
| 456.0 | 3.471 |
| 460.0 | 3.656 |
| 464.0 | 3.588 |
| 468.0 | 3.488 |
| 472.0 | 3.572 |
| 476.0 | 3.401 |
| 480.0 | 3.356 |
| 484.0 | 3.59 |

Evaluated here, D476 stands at 3.401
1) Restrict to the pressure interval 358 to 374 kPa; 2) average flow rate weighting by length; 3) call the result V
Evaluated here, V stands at 4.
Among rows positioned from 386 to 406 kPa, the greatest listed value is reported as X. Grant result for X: 4.291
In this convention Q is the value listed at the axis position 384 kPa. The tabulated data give 3.974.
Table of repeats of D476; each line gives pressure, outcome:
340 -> 3.76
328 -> 4.101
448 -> 3.415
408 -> 3.621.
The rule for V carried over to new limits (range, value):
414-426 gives 3.54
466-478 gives 3.49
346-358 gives 3.77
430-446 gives 3.33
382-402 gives 4.06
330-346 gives 3.83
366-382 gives 4.05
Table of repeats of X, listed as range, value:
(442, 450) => 3.415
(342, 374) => 4.143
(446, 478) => 3.656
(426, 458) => 3.569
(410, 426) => 3.598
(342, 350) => 3.746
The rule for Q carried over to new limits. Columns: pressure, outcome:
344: 3.736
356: 3.78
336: 3.818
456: 3.471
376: 4.169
